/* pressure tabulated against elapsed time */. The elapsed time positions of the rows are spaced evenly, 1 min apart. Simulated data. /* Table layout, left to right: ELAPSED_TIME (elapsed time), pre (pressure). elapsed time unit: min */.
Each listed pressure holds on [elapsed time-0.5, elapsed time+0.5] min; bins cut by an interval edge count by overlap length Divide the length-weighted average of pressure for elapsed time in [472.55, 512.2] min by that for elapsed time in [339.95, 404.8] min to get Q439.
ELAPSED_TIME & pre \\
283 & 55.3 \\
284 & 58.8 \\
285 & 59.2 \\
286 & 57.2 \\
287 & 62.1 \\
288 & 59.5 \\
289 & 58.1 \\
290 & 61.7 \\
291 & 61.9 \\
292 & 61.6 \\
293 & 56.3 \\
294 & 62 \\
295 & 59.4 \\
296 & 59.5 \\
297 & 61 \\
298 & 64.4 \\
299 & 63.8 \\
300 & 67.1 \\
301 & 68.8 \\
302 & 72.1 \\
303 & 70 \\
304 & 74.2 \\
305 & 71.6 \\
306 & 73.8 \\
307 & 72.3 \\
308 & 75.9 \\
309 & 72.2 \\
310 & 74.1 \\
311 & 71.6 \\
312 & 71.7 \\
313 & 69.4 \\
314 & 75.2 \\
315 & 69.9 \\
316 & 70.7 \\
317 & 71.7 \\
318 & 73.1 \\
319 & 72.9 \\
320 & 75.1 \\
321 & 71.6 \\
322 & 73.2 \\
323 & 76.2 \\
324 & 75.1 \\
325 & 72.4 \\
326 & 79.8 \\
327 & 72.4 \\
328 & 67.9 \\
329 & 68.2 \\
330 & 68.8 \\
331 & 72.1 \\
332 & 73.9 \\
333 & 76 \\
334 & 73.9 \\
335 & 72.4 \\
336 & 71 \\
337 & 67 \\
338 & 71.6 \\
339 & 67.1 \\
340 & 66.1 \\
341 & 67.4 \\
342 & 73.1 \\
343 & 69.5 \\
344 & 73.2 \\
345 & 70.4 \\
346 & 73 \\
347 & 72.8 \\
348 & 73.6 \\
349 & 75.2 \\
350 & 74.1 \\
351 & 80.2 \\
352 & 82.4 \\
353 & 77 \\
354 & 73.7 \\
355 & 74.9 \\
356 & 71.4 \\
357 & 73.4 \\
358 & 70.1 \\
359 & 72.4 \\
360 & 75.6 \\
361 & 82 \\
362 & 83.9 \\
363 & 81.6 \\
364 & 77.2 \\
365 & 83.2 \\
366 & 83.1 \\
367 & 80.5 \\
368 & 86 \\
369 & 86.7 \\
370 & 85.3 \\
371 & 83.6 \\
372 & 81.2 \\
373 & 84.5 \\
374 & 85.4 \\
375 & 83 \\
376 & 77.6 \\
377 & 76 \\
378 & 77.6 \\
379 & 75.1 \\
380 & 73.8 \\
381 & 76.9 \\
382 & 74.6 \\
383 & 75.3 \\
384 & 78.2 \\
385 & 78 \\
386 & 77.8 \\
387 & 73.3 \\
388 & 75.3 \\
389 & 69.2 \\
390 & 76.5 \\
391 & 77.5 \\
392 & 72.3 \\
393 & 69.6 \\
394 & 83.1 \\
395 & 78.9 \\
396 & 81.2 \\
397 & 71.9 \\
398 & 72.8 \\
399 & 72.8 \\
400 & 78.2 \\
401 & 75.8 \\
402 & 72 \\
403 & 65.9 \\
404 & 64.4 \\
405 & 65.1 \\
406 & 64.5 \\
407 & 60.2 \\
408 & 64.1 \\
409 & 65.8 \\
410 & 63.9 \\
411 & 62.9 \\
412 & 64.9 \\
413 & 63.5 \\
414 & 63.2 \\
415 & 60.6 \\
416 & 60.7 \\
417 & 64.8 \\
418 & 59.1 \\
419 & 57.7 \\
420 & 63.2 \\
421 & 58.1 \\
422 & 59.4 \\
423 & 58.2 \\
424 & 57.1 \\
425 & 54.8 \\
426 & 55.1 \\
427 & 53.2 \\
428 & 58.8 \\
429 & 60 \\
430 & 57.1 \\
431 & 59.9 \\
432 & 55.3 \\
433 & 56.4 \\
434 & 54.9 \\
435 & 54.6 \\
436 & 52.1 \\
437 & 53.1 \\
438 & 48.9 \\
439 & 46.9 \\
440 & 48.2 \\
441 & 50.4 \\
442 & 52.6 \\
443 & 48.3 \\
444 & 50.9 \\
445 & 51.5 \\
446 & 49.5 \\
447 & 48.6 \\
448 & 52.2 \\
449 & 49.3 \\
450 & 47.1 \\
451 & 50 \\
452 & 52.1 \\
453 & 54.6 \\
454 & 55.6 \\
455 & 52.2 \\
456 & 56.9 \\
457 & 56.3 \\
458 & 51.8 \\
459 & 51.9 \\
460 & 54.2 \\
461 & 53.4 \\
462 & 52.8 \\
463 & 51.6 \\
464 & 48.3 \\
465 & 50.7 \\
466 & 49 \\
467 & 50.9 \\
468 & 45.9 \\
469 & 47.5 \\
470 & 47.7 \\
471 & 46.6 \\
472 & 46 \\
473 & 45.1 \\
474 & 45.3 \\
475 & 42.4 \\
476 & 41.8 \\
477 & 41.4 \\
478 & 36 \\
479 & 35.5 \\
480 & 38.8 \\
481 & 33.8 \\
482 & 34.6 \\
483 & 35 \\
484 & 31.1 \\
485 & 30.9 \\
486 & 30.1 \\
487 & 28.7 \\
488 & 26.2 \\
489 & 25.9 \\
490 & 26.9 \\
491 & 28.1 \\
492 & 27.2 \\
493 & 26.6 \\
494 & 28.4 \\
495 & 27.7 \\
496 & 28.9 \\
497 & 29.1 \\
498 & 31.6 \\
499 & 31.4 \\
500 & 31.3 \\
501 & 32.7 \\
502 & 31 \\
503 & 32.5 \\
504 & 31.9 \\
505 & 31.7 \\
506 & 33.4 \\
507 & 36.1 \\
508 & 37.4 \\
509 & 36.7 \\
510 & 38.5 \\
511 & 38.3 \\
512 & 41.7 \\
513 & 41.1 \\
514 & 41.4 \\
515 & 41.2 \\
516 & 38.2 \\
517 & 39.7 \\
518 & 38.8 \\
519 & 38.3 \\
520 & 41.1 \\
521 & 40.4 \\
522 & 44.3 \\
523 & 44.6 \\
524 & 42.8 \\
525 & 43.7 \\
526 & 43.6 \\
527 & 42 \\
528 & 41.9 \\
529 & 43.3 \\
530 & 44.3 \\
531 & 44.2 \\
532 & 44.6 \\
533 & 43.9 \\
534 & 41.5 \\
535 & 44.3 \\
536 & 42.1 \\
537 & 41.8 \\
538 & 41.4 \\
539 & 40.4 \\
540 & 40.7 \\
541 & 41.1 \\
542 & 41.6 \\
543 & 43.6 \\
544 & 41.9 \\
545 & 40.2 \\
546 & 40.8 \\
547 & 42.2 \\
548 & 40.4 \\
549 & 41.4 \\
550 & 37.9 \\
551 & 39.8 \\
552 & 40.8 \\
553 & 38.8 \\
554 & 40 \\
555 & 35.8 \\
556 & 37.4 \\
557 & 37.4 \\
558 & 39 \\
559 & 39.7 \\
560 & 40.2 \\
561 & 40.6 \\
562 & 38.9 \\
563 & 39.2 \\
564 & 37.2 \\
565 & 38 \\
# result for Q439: 0.44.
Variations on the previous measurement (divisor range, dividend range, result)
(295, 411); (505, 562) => 0.55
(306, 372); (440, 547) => 0.56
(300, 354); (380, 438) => 0.91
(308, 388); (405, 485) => 0.69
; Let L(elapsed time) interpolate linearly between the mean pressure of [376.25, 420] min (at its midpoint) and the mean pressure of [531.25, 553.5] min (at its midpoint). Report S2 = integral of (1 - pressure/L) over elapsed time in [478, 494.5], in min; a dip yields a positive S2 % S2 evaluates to 6.9 min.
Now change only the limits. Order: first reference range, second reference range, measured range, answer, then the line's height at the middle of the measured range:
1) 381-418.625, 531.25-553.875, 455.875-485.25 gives 5.8 min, 56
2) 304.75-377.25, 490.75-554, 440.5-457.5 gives 0.5 min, 53.2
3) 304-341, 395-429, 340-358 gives -1.0 min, 69.8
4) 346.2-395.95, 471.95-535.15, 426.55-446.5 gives 1.5 min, 57.5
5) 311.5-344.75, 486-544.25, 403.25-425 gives -2.3 min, 55.9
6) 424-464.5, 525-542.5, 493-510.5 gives 5.3 min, 46.2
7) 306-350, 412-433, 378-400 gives -4.1 min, 63.7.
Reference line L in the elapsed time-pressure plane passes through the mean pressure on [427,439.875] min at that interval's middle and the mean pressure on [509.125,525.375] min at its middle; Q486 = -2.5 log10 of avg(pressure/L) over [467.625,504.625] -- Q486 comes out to 0.31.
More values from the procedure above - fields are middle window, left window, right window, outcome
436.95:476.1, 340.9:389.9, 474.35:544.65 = 0.04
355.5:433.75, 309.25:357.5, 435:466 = -0.15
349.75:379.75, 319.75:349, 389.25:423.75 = -0.14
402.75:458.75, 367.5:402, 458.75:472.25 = 0.10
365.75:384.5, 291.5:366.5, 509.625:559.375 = -0.23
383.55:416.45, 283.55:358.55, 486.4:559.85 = -0.22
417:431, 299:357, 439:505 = -0.12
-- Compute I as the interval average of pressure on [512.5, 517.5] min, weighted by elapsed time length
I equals 40.3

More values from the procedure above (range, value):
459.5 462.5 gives 53.5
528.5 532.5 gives 44.1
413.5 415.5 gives 61.9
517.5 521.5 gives 39.7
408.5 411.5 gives 64.2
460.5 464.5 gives 51.5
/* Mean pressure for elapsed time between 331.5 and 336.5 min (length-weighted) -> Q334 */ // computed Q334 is 73.4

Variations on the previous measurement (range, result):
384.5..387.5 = 76.4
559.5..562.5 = 39.9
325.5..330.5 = 71.4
